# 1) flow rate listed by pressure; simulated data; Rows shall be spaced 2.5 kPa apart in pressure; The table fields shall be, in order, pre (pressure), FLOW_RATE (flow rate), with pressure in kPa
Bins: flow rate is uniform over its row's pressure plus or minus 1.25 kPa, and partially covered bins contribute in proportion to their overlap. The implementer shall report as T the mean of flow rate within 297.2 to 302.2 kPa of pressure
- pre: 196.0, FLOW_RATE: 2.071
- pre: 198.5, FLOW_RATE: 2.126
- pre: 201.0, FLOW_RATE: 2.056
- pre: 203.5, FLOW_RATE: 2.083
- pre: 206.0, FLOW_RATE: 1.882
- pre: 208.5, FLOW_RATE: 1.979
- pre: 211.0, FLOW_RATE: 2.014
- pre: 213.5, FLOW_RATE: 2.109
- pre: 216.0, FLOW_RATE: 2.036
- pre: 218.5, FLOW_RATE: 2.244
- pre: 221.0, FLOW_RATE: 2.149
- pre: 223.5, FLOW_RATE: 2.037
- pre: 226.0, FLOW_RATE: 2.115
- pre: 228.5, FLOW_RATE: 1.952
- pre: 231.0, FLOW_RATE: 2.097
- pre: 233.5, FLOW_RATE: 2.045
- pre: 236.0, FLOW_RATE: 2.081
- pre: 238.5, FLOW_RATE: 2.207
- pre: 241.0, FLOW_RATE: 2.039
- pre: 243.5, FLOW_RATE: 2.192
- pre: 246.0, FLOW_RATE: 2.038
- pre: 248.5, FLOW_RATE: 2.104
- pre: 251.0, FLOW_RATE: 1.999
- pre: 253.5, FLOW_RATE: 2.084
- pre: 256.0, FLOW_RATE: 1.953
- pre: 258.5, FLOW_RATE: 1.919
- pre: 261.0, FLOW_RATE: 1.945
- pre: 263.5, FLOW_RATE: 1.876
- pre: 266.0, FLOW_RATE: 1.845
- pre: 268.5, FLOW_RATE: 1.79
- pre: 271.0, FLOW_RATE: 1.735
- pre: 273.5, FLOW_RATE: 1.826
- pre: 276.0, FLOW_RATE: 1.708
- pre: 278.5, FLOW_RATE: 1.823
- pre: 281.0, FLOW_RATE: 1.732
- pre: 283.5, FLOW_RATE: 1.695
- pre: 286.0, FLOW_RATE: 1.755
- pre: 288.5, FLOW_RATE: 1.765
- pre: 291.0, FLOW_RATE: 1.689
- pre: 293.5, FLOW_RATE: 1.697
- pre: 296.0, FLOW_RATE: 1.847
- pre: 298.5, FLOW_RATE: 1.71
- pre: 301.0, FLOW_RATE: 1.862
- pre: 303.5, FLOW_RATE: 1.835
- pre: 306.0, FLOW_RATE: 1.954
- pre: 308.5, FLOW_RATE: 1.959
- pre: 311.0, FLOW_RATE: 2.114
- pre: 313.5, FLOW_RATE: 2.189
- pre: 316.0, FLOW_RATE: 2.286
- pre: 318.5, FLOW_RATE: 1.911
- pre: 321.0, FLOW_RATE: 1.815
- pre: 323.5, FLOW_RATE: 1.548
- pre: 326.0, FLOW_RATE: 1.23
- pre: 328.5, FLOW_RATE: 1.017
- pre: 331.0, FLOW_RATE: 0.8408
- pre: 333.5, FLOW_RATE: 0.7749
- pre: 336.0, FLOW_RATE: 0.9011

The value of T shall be 1.79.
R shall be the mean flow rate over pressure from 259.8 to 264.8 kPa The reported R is 1.91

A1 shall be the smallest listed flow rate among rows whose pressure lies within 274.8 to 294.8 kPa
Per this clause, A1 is 1.689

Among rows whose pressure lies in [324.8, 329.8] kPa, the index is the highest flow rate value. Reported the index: 1.23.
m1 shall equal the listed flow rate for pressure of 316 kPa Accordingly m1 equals 2.286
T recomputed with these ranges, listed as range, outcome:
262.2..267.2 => 1.86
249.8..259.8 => 1.99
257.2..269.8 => 1.87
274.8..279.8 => 1.77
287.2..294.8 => 1.72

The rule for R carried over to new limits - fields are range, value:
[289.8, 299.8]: 1.74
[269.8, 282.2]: 1.77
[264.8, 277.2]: 1.78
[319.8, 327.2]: 1.53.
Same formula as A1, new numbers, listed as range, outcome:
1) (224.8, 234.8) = 1.952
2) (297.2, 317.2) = 1.71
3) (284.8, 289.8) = 1.755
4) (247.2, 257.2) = 1.953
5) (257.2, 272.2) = 1.735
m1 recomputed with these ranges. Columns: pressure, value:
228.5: 1.952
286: 1.755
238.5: 2.207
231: 2.097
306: 1.954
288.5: 1.765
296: 1.847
